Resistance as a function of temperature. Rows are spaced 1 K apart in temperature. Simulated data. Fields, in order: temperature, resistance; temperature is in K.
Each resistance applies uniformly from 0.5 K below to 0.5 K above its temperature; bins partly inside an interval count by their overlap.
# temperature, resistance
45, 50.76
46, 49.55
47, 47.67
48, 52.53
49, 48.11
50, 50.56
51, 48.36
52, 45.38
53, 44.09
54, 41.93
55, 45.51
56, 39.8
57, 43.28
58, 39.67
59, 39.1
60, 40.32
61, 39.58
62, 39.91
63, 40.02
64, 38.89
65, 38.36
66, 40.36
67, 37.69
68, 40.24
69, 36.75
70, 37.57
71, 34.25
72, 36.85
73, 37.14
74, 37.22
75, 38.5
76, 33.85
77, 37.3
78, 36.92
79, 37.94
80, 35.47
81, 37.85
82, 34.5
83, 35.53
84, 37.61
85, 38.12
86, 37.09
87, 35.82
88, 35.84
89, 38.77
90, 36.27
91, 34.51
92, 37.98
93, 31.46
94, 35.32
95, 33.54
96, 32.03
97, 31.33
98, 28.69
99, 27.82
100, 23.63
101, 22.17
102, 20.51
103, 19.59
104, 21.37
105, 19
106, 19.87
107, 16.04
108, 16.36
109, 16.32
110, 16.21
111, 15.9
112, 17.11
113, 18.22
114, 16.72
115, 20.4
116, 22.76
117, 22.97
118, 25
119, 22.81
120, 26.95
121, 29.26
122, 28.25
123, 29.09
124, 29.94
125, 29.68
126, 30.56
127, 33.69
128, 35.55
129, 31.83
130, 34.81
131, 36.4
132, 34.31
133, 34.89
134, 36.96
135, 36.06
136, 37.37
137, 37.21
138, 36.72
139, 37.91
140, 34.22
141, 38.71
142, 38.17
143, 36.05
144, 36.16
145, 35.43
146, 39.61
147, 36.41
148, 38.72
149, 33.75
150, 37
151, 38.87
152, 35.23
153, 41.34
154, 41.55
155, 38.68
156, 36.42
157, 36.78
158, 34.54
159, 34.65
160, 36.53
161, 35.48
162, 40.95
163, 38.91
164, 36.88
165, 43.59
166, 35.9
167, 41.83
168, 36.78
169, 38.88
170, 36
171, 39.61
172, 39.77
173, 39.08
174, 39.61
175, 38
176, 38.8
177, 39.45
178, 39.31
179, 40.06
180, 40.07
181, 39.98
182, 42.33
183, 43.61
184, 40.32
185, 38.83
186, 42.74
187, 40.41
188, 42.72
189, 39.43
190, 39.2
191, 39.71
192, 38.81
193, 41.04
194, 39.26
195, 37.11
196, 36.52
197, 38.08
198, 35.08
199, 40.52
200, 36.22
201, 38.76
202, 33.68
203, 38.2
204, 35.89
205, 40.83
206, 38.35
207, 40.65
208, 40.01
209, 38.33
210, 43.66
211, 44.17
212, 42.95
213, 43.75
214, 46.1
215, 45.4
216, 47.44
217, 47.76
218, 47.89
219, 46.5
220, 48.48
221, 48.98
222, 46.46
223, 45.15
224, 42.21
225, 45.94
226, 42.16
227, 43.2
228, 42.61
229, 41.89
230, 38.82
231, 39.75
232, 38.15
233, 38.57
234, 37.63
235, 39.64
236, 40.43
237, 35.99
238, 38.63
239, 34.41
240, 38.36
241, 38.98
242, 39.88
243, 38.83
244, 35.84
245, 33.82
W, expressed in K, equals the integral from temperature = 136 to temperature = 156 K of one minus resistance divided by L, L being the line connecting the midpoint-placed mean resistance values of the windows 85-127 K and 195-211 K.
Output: -3.9 K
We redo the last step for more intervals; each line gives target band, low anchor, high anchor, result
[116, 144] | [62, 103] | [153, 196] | 3.4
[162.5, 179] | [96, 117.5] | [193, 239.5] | -3.1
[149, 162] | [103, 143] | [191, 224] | -1.6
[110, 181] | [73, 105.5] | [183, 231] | 5.3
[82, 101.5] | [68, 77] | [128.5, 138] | 1.6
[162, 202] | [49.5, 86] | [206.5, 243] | 2.1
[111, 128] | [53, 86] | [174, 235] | 6.1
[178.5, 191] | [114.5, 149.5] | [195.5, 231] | -0.6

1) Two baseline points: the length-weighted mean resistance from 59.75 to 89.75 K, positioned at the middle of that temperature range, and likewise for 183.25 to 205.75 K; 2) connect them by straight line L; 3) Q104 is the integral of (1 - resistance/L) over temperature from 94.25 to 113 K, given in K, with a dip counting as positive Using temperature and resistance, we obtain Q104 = 7.8 K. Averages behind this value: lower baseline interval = 37.5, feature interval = 22.2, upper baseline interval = 38.8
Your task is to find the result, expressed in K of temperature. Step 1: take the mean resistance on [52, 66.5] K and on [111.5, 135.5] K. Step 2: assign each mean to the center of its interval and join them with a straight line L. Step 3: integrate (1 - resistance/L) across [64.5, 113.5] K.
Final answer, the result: 6.4 K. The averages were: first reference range 40.9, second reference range 28.5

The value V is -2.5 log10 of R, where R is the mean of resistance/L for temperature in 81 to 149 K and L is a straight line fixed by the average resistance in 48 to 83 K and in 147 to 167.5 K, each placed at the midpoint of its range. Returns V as 0.27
